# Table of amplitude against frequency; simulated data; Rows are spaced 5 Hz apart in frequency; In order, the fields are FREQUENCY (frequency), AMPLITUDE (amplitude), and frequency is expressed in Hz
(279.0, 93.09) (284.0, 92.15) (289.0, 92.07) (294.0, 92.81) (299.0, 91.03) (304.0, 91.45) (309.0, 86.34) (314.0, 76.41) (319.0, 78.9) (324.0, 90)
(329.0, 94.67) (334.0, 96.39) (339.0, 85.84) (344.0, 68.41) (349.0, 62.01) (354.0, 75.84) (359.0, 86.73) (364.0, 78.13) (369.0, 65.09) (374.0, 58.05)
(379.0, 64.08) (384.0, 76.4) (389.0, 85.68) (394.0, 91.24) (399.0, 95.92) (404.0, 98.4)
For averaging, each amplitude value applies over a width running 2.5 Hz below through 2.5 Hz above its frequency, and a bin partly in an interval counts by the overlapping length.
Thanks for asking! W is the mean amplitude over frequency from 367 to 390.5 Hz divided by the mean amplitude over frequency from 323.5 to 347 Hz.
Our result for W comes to 0.80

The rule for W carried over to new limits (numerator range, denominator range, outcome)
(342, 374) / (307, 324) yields 0.88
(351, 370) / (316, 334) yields 0.87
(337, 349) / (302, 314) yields 0.85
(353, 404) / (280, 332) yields 0.89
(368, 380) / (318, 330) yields 0.70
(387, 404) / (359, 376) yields 1.31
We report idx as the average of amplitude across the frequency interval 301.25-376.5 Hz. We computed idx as 79.7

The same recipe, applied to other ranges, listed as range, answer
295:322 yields 85.4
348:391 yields 72.7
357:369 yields 78.6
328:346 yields 86.1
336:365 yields 76.4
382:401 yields 87.4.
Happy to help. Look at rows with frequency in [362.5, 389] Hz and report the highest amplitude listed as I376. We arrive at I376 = 85.68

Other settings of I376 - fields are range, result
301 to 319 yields 91.45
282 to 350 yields 96.39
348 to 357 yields 75.84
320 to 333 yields 94.67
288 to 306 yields 92.81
